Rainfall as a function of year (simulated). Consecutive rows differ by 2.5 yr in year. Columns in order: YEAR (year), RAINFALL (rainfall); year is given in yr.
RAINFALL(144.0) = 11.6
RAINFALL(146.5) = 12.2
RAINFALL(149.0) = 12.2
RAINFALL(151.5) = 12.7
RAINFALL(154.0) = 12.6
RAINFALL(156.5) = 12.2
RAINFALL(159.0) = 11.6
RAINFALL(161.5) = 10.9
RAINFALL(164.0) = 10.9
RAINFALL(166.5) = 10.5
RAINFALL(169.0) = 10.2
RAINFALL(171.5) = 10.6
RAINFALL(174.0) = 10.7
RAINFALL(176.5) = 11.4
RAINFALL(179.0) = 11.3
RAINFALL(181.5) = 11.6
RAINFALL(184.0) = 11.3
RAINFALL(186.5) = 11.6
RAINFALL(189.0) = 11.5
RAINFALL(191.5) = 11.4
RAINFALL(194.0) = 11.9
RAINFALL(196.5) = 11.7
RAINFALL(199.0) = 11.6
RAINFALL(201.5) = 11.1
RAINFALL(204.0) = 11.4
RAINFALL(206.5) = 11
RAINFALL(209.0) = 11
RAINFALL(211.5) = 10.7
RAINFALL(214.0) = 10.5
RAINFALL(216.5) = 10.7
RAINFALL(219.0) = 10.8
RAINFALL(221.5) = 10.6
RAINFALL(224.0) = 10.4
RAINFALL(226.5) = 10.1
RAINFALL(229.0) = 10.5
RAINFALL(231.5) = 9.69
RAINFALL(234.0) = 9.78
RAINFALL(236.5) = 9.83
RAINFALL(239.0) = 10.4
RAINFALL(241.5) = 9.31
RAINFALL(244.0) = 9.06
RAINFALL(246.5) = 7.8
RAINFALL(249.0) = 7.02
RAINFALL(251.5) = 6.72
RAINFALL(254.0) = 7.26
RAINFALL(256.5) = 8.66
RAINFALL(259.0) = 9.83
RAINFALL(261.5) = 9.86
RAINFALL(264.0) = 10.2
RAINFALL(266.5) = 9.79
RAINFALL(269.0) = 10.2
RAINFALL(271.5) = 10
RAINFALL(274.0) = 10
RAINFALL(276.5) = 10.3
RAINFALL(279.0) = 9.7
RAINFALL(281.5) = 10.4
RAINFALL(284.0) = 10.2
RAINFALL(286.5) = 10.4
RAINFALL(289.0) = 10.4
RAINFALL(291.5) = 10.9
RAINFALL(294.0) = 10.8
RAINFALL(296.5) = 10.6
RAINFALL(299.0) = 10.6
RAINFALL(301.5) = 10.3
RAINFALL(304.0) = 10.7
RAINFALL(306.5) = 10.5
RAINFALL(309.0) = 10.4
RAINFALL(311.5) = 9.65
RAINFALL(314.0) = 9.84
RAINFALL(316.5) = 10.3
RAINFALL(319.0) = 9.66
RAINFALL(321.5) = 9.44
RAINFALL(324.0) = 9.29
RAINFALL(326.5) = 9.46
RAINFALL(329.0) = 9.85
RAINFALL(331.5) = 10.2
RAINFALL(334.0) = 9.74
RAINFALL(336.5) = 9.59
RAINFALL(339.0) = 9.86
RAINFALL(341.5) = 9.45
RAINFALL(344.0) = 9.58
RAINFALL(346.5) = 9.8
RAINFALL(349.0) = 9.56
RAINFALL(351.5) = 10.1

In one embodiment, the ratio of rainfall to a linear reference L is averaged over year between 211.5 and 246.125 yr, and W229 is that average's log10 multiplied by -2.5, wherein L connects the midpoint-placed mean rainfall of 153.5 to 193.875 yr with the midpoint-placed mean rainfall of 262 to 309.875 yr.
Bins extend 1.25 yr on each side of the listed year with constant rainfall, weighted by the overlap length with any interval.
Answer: 0.07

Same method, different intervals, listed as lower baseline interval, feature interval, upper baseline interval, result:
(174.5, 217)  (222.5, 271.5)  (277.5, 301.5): 0.16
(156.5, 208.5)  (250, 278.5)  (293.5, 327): 0.13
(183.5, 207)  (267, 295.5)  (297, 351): 0.01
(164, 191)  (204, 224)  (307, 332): 0.00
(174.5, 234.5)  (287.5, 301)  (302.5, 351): -0.05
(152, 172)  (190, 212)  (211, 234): -0.06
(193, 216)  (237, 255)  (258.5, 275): 0.24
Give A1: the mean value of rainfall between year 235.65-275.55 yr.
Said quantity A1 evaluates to 9.12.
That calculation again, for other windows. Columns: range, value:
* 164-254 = 10.4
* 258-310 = 10.3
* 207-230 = 10.6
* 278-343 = 10.1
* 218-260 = 9.27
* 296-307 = 10.5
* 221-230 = 10.4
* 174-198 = 11.5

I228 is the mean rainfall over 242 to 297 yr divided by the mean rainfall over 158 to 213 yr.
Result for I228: 0.9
